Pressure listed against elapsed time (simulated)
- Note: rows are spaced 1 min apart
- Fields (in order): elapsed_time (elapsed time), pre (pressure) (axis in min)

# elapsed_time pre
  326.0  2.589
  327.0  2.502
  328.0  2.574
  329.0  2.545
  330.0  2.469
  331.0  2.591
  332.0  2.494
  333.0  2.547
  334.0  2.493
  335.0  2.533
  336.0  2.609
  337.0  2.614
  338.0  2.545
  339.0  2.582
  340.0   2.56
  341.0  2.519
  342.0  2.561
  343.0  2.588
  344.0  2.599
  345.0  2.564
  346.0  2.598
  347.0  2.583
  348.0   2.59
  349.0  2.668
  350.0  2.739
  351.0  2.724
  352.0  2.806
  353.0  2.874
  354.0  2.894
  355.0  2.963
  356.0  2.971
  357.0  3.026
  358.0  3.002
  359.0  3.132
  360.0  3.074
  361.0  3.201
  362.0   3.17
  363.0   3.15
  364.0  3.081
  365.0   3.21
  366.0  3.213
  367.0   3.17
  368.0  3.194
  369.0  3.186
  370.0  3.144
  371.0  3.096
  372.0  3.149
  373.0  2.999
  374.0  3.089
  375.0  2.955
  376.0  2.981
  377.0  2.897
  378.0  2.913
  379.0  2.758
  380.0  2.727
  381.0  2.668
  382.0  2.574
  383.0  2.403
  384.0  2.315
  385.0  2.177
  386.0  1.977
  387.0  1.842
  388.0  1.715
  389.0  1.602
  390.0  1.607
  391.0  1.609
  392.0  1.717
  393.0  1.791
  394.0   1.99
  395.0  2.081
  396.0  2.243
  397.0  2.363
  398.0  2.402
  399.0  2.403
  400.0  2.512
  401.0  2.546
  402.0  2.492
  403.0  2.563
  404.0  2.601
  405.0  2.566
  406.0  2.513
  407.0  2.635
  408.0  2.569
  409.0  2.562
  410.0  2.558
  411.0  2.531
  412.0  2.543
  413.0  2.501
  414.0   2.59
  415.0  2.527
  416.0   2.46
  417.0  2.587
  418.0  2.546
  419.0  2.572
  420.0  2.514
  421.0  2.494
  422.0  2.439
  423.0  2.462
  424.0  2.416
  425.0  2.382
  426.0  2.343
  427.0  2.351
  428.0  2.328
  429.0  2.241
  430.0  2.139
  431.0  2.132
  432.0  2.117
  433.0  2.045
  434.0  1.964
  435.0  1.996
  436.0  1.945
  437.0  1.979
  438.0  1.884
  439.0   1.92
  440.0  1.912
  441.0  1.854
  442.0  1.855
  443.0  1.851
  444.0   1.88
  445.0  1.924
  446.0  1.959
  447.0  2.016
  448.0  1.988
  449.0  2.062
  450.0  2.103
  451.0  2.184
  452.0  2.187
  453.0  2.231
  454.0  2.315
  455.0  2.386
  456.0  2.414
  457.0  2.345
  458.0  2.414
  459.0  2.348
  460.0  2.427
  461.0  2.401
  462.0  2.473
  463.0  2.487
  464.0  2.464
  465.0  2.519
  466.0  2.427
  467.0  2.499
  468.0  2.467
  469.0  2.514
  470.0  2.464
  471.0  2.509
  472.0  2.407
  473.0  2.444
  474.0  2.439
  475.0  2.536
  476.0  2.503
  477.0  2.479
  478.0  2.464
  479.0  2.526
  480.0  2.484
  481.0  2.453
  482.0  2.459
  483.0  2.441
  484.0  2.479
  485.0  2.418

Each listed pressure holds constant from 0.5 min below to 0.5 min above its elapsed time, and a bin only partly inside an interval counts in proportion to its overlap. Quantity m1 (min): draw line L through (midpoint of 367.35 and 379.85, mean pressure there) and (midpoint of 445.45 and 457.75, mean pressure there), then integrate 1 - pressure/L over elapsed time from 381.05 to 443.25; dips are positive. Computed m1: 8.28 min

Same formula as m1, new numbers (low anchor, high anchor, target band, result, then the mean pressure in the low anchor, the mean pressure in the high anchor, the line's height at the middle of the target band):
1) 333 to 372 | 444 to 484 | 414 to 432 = 0.96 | 2.85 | 2.36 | 2.54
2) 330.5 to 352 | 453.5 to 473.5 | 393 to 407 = 0.69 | 2.59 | 2.44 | 2.52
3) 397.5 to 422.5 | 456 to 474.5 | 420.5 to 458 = 5.21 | 2.53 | 2.45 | 2.49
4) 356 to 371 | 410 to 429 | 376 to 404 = 5.42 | 3.13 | 2.47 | 2.82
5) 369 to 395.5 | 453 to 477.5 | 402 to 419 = -0.83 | 2.43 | 2.44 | 2.43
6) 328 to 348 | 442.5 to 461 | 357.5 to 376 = -4.94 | 2.56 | 2.17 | 2.46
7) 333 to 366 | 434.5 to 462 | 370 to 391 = 0.57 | 2.79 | 2.11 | 2.58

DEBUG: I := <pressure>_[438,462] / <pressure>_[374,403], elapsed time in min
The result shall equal 0.92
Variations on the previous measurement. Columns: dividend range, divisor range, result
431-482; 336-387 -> 0.80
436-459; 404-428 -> 0.83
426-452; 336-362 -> 0.74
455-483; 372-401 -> 1.05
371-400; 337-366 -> 0.84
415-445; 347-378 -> 0.73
